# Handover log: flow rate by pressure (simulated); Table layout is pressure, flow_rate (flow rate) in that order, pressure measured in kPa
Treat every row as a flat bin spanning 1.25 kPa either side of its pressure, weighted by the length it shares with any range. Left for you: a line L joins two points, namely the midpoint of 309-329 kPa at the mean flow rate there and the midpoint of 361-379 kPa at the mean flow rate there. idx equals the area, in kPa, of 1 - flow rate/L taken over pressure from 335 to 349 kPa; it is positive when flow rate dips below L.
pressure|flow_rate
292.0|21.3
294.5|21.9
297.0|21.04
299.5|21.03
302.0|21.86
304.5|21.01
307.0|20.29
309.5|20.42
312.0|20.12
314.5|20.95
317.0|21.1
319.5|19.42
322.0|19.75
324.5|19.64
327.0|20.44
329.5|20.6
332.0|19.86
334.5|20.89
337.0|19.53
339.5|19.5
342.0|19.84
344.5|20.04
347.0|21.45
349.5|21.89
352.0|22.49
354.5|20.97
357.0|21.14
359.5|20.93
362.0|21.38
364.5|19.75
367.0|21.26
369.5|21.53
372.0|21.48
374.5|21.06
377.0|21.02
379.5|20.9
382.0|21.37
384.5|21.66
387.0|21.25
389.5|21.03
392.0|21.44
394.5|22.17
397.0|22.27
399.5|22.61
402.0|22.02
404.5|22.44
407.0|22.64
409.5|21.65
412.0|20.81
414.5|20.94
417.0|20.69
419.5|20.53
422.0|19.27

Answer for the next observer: 0.3 kPa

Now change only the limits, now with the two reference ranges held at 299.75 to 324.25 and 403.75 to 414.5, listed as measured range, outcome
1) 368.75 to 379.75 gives 0.1 kPa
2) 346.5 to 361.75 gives -0.3 kPa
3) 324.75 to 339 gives 0.4 kPa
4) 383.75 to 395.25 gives 0.0 kPa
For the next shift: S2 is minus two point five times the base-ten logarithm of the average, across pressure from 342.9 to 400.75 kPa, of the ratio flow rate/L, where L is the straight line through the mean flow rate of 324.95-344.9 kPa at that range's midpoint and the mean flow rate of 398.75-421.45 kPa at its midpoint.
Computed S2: -0.03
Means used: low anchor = 20.1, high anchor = 21.5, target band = 21.3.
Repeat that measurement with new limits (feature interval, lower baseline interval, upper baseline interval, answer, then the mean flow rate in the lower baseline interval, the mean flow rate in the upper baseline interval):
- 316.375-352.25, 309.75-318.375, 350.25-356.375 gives 0.04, 20.7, 21.7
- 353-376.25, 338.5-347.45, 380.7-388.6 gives -0.01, 20.1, 21.4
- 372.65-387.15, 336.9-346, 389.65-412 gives 0.00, 19.8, 22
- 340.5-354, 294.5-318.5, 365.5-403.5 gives 0.01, 20.9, 21.5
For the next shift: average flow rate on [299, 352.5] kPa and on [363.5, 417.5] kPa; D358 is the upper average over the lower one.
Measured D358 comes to 1.05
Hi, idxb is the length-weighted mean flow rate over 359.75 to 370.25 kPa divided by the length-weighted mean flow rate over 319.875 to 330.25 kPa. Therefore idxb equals 1.05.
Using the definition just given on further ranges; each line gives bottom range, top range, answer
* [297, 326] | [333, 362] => 1.01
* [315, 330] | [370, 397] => 1.06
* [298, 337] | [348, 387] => 1.04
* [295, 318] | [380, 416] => 1.04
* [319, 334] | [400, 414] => 1.09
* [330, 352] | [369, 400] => 1.05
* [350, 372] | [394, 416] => 1.03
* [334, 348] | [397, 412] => 1.10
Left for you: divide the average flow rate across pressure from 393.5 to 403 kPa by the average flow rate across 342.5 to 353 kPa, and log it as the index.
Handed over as 1.04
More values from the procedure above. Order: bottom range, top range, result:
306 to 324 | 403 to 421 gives 1.05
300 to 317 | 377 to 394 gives 1.02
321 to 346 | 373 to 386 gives 1.06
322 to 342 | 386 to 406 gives 1.09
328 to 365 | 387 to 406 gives 1.06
